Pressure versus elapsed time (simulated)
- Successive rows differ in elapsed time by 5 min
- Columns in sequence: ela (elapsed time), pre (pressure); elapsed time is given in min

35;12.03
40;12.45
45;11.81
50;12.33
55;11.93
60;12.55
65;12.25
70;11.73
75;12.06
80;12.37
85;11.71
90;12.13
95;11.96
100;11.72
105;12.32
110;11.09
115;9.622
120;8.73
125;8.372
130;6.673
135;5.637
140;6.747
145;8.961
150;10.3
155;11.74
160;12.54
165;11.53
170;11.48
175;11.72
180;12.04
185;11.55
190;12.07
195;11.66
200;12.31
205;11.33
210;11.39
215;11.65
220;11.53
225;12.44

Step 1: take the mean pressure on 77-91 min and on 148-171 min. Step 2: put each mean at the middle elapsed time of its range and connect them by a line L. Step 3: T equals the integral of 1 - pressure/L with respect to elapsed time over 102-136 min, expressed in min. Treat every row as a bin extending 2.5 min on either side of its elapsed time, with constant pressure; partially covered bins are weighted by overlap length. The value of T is 7.85 min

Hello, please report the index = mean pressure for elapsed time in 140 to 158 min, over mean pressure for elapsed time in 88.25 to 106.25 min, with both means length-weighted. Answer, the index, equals 0.82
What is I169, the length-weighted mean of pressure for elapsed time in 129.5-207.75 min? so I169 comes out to 10.6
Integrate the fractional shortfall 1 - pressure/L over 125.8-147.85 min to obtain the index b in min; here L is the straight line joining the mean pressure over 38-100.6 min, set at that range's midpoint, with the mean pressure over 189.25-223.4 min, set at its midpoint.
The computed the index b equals 8.8 min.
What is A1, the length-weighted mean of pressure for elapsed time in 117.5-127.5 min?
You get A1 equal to 8.55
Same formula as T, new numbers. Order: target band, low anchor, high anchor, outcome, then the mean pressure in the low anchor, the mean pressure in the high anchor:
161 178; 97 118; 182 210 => -0.2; 11.1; 11.8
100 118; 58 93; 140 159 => 0.2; 12.1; 10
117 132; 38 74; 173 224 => 4.9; 12.1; 11.7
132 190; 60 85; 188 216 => 6.9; 12.1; 11.7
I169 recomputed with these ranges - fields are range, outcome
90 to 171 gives 10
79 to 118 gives 11.5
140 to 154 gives 9.34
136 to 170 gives 10.2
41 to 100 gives 12.1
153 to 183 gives 11.8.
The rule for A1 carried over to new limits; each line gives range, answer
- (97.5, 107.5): 12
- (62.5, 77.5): 12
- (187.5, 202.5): 12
